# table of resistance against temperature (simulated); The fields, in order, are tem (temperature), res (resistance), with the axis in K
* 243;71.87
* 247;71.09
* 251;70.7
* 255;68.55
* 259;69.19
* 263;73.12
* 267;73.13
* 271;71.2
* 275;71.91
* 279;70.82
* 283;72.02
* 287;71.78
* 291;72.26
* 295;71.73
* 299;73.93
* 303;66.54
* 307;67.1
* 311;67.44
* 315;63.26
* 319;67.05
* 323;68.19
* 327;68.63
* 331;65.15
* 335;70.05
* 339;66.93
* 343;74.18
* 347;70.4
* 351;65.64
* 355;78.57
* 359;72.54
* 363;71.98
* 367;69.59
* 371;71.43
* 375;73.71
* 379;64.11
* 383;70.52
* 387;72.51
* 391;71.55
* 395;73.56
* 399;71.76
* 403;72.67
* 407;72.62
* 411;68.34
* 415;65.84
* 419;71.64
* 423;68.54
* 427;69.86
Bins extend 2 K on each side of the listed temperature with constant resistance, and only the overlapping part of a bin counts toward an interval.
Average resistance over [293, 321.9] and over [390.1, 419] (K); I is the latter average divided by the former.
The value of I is 1.0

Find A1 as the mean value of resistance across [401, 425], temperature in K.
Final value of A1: 69.9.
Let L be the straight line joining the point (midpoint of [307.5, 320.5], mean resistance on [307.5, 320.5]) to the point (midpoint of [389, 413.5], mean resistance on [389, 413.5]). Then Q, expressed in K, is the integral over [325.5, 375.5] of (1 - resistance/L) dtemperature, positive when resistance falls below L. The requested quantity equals -1.6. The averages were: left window 66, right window 71.6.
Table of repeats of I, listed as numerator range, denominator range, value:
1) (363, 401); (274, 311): 1.00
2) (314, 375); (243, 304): 0.98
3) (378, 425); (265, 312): 0.99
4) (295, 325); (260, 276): 0.94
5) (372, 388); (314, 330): 1.05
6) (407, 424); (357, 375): 0.96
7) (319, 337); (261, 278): 0.94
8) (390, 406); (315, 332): 1.08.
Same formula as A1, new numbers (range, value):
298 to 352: 68.1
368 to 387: 70.2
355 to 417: 71.1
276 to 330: 69.3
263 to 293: 72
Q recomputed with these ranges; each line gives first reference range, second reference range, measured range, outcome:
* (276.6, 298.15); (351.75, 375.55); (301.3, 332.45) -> 2.3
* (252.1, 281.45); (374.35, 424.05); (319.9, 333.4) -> 0.7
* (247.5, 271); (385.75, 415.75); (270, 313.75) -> 0.4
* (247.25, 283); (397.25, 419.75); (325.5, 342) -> 0.6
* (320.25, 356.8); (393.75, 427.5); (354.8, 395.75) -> -0.8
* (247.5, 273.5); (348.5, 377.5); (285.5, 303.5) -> -0.1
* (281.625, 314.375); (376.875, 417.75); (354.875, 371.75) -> -0.5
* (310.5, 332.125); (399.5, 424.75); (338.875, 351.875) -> -0.5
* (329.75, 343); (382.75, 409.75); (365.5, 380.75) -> 0.2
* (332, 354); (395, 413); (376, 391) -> 0.3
